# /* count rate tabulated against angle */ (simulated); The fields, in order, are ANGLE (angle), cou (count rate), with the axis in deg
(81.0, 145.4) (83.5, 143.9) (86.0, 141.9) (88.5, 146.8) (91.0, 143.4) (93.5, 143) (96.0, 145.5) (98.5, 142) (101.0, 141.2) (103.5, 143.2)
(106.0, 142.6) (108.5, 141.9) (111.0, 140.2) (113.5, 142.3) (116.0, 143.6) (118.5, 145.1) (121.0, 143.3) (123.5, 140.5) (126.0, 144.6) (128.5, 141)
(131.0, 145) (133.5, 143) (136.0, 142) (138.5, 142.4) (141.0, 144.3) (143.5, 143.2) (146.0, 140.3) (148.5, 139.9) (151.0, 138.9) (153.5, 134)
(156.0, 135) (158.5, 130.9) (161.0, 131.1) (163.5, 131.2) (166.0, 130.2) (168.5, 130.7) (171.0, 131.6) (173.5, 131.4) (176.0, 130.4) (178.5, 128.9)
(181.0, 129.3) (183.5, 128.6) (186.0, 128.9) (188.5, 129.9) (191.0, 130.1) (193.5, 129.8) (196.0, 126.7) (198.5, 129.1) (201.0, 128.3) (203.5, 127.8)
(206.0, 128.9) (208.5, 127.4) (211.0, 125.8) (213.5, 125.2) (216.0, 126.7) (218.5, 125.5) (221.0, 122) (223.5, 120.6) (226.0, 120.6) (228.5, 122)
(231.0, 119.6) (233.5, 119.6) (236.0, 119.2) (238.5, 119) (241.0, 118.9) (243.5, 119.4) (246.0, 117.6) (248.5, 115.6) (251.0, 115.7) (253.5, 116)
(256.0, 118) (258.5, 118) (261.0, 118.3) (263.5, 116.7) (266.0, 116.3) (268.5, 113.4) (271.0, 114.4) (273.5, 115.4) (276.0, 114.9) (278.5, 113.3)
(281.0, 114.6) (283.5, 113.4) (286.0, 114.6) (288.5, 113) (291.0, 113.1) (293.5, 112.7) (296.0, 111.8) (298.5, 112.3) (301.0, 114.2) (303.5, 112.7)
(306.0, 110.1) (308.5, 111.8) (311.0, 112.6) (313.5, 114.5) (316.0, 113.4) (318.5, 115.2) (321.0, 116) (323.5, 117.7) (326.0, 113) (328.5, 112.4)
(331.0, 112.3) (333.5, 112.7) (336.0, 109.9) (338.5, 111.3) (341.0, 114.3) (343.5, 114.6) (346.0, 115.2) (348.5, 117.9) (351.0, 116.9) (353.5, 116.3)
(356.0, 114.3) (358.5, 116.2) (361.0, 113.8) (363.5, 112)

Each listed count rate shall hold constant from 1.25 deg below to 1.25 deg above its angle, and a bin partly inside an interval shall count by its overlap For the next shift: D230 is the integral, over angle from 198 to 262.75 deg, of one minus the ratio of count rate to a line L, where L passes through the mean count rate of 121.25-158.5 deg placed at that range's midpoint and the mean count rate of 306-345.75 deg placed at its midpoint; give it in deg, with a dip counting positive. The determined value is 2.98 deg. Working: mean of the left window 141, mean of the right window 113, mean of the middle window 122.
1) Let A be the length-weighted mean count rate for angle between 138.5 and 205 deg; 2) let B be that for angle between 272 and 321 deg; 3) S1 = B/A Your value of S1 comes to 0.9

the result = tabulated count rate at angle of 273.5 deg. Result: 115.4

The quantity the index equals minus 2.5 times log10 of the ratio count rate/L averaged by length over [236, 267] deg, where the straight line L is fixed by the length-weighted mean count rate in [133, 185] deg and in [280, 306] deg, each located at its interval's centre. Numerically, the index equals 0.02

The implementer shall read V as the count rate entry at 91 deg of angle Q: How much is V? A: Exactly 143.4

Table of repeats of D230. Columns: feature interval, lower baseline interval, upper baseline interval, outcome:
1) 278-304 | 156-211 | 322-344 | 0.99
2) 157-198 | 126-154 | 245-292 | 1.21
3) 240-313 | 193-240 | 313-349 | 2.52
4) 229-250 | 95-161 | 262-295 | 0.45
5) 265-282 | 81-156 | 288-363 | 0.89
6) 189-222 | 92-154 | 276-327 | 0.43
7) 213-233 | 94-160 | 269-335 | 0.56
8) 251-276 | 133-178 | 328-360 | 1.48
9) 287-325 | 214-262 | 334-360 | 1.01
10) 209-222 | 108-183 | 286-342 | 0.23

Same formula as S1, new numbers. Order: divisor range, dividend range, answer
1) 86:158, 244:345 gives 0.80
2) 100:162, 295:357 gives 0.81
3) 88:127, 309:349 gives 0.80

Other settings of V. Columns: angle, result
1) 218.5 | 125.5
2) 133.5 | 143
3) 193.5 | 129.8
